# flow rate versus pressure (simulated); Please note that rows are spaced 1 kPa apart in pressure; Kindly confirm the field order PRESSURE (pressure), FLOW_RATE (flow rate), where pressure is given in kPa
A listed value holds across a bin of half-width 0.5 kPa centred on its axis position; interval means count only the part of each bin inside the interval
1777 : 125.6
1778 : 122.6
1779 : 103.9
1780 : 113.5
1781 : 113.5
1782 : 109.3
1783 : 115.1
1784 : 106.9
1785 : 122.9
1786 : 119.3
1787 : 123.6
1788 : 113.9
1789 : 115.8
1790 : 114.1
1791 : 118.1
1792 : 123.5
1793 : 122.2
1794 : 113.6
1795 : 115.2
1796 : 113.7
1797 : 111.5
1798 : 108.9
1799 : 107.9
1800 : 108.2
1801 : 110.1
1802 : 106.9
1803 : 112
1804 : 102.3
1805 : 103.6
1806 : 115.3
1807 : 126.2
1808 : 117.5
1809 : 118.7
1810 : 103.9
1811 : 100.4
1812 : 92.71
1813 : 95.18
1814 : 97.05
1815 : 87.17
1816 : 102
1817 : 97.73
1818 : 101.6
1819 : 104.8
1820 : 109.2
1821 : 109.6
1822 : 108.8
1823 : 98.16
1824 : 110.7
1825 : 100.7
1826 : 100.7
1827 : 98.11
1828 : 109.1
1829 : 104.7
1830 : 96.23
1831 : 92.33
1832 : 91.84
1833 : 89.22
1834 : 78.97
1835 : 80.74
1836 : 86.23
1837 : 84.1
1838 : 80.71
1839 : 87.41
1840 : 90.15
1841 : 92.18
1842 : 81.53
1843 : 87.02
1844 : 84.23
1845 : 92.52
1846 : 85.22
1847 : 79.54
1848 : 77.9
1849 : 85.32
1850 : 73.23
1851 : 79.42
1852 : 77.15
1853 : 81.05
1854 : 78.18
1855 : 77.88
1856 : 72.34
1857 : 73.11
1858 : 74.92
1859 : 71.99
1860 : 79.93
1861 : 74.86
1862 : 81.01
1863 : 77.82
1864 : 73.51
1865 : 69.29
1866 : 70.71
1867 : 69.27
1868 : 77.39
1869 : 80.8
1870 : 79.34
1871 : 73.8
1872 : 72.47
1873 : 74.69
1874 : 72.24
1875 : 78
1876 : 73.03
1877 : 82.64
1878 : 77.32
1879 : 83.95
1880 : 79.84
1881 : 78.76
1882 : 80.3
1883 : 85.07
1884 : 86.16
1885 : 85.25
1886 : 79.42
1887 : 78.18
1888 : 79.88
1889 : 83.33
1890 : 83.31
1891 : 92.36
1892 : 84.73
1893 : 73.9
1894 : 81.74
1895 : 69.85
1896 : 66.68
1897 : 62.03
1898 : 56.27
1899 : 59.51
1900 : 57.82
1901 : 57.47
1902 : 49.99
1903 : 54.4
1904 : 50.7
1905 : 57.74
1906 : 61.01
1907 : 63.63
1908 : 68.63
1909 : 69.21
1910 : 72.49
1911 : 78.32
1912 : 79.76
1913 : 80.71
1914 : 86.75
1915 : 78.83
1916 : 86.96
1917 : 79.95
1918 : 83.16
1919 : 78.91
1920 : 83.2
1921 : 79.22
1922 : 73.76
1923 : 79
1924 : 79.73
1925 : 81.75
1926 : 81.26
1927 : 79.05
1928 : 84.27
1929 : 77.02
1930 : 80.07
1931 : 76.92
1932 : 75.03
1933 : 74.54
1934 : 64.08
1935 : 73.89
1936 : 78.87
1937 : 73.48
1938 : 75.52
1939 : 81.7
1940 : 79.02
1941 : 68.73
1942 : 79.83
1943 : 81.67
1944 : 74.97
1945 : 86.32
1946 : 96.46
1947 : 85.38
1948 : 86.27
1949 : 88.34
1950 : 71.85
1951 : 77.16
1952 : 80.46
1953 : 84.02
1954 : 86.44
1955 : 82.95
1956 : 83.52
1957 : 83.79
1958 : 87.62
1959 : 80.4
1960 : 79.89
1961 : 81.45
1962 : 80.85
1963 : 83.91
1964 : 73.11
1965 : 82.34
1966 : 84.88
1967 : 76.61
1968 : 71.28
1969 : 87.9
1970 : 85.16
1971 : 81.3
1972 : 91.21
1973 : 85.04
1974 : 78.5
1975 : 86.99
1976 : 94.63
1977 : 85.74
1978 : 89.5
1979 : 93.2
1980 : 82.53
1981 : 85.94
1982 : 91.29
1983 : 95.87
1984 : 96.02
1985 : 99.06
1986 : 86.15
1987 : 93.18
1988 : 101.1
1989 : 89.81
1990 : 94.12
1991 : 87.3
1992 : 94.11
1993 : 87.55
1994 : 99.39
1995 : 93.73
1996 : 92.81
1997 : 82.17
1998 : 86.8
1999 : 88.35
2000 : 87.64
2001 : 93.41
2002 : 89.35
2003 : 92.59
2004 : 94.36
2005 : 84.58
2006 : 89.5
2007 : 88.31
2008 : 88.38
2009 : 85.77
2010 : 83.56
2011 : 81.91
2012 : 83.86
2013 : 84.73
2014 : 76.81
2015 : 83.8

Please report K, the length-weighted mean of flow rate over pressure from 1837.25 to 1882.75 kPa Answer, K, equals 78.8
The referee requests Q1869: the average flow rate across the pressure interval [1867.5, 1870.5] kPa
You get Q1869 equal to 79.2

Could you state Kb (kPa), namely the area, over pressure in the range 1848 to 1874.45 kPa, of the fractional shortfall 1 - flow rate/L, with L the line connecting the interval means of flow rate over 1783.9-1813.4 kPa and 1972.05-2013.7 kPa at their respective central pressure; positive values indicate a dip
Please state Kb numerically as 7.3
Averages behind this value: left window 112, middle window 75.9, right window 89.4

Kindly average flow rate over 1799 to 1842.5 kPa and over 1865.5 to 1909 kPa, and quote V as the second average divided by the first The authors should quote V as 0.73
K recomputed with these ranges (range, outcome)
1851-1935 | 75.2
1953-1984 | 84.6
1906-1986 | 81.3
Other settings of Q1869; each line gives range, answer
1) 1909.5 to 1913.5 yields 77.8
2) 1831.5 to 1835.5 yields 85.2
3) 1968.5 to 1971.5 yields 84.8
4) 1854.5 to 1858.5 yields 74.6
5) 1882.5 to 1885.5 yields 85.5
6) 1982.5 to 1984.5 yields 95.9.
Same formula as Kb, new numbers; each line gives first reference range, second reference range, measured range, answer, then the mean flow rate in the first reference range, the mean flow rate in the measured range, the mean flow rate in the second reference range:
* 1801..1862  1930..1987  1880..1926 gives 6.8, 92.9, 74.4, 82.7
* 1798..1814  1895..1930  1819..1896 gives 5.7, 108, 83.7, 71.8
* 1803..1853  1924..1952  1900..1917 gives 3.0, 95.3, 68.6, 79.1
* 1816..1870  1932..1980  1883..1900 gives 1.7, 86.7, 76.1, 81.7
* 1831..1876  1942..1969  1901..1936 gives 3.1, 79.6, 74.1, 82.1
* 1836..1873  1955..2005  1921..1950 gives 1.9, 79.1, 79.1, 87.5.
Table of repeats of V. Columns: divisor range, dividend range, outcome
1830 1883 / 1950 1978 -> 1.04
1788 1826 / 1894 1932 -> 0.67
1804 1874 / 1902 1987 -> 0.90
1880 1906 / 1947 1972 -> 1.14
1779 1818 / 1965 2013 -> 0.80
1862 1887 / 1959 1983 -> 1.08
